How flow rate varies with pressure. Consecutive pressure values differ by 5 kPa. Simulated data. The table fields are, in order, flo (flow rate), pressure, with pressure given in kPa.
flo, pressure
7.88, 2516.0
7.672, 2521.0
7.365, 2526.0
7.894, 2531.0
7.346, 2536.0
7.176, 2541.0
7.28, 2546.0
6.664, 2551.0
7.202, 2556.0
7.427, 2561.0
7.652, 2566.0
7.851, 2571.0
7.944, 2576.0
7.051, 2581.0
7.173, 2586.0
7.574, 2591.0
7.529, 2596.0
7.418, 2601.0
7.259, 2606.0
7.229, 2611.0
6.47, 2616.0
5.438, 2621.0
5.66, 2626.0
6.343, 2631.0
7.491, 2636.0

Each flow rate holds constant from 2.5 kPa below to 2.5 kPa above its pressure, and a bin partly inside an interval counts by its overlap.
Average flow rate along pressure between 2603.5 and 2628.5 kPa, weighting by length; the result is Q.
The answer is 6.41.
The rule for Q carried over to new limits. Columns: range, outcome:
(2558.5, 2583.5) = 7.58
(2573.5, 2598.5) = 7.45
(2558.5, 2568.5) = 7.54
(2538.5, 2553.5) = 7.04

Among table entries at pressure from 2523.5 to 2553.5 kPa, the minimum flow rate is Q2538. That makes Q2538 6.664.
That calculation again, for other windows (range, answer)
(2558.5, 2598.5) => 7.051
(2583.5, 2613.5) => 7.173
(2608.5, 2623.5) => 5.438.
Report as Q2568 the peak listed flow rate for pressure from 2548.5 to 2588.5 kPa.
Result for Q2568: 7.944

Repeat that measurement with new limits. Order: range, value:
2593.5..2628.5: 7.529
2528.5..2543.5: 7.894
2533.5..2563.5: 7.427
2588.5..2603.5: 7.574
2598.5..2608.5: 7.418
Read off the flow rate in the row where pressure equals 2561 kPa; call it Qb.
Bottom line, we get 7.427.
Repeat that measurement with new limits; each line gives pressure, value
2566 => 7.652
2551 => 6.664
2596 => 7.529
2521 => 7.672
